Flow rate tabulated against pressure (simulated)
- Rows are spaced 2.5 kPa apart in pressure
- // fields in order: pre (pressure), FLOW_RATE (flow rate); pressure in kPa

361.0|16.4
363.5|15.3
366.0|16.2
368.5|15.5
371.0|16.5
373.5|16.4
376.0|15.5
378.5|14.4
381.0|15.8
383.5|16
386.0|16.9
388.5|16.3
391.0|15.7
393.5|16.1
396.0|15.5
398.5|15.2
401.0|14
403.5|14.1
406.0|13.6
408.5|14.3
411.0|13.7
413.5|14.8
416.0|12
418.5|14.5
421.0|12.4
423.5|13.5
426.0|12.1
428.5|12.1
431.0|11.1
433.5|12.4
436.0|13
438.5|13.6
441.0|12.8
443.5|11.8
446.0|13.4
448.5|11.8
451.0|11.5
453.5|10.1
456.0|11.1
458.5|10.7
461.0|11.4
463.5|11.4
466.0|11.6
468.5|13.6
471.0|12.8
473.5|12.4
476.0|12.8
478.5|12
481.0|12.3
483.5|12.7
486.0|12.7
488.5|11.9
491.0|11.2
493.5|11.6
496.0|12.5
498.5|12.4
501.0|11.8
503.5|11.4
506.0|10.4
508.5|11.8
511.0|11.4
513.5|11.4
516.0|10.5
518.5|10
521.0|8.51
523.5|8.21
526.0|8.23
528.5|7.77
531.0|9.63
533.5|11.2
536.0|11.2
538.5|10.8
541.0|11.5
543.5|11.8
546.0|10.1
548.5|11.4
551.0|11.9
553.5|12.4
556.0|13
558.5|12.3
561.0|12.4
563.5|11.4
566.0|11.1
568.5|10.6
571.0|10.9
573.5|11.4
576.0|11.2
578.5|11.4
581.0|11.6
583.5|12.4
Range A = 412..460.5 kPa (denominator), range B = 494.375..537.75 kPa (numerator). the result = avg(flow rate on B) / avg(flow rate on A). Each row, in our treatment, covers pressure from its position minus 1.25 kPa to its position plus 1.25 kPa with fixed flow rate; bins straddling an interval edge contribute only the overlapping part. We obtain 0.85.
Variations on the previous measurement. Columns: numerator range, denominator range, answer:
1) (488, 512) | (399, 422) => 0.84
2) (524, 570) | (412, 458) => 0.88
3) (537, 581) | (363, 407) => 0.74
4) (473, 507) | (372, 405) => 0.77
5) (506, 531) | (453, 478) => 0.83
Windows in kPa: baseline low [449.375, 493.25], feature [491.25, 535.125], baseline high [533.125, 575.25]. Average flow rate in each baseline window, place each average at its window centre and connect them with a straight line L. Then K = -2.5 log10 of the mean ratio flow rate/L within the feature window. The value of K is 0.11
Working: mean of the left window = 11.9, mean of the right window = 11.5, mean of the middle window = 10.5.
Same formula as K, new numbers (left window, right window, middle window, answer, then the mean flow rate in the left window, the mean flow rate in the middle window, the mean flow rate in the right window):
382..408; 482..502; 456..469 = 0.13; 15.3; 11.6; 12.1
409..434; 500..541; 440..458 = 0.04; 12.9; 11.7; 10.3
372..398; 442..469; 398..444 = 0.04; 15.8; 13.2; 11.6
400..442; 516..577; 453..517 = 0.01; 13.2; 11.8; 10.8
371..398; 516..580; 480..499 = 0.04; 15.9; 12.2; 10.8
